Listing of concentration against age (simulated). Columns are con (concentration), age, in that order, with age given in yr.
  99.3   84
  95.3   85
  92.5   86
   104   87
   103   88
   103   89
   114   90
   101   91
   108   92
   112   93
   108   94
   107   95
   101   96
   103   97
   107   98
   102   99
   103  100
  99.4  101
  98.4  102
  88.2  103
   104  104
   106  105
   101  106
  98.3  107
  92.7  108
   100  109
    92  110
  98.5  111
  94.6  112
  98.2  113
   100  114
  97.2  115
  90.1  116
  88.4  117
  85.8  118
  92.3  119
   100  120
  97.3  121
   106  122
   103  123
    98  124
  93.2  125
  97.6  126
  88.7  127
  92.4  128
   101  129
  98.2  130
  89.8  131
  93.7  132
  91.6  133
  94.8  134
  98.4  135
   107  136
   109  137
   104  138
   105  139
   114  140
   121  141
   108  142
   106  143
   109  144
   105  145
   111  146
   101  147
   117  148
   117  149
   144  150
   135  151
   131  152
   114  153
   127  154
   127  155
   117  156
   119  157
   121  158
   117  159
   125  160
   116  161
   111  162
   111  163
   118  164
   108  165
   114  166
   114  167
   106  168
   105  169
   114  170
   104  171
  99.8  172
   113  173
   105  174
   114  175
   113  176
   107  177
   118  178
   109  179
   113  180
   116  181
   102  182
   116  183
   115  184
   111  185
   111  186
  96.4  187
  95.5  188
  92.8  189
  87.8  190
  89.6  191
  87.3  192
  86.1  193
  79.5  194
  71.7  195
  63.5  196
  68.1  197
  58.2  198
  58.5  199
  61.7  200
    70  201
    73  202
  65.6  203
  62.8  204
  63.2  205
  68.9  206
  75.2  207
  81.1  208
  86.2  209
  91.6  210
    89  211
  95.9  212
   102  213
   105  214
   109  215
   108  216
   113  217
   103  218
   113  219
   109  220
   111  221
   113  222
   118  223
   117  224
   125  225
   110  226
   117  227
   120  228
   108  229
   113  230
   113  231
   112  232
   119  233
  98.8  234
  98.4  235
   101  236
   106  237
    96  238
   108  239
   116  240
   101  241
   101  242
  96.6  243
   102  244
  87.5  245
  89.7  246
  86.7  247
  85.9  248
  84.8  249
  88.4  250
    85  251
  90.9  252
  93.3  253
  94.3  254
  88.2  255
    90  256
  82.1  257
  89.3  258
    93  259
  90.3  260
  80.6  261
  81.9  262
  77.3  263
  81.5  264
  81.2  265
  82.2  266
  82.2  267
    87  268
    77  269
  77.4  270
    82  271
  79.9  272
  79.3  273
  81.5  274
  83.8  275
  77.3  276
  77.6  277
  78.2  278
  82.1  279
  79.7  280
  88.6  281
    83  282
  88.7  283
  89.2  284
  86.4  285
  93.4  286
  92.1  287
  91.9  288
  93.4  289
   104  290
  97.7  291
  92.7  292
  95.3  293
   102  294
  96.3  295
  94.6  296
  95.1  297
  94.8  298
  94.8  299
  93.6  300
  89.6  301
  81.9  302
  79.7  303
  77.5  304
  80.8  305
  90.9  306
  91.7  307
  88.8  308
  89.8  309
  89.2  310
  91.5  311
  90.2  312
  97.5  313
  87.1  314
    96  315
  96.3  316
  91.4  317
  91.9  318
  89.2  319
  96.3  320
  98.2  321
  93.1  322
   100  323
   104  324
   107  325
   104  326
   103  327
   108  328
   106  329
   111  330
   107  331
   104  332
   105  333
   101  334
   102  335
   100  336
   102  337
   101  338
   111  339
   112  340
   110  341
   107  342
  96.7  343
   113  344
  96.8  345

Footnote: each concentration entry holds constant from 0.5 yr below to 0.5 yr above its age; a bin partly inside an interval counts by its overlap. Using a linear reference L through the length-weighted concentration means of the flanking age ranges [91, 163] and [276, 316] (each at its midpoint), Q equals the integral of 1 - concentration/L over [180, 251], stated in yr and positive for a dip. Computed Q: 0.9 yr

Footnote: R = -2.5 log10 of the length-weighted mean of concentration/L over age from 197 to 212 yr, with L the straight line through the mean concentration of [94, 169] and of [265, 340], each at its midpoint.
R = 0.35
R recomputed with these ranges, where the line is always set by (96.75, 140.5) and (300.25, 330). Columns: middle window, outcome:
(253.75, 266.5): 0.116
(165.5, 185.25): -0.142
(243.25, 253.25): 0.068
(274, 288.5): 0.115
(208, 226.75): -0.108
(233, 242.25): -0.091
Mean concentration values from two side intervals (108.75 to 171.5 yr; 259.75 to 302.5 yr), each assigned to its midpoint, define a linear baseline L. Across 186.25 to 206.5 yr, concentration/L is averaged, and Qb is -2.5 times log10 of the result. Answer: 0.29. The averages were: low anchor 107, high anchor 86.9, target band 75.5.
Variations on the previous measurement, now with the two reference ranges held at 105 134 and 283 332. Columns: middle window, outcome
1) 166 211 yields 0.039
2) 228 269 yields 0.009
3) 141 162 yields -0.230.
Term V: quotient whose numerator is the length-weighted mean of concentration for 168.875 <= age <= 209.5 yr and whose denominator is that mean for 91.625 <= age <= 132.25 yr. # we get 0.92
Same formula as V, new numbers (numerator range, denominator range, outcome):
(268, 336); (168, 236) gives 0.94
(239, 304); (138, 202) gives 0.84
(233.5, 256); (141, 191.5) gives 0.85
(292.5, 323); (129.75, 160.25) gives 0.82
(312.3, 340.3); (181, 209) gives 1.22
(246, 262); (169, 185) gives 0.80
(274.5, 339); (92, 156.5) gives 0.90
